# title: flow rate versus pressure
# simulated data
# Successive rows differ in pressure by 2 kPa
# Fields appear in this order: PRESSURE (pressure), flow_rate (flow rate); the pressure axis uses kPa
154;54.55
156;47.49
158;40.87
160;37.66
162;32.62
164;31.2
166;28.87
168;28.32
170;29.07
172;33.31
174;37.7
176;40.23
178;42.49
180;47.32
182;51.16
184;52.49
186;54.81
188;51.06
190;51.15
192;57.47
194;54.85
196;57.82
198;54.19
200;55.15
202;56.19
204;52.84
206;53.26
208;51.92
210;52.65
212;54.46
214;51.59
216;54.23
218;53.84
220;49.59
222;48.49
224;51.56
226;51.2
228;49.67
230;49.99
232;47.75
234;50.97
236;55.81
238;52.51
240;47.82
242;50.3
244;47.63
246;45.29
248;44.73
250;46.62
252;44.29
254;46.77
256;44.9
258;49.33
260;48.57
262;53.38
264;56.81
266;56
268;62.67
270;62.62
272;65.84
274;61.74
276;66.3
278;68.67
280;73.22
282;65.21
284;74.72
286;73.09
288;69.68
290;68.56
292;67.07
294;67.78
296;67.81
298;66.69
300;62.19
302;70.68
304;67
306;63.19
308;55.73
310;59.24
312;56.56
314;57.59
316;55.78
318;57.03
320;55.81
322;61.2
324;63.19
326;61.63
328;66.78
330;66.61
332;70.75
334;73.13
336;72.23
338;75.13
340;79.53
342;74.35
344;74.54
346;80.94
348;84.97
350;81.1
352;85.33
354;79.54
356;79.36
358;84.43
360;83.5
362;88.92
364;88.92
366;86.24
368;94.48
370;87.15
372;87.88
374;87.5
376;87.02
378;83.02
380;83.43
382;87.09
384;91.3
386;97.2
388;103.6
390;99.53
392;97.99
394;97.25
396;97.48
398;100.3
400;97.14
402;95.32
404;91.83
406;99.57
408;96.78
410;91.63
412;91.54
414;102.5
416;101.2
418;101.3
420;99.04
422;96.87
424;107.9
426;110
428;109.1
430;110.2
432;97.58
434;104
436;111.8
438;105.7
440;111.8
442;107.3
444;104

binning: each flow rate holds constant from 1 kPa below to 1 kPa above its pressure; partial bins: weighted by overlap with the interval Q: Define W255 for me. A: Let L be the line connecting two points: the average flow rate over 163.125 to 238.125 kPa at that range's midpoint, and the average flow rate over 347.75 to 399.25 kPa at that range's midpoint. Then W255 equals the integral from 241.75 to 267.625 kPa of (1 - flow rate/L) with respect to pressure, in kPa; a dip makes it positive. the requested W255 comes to 5.2 kPa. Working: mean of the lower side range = 48.6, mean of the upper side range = 89.5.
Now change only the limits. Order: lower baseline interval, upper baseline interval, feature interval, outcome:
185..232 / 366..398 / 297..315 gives 3.07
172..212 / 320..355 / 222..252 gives 4.41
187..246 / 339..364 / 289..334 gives 5.83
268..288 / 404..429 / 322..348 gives 3.06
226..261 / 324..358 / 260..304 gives -4.70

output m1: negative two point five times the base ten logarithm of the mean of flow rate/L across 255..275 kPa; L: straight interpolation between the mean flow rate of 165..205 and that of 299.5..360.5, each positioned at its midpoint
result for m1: 0.062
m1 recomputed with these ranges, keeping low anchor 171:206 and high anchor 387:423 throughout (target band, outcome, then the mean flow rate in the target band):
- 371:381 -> 0.069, 85.8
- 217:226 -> 0.130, 50.9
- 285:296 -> 0.053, 69.1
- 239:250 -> 0.306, 47.1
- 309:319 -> 0.333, 57.2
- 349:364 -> 0.046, 83.6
